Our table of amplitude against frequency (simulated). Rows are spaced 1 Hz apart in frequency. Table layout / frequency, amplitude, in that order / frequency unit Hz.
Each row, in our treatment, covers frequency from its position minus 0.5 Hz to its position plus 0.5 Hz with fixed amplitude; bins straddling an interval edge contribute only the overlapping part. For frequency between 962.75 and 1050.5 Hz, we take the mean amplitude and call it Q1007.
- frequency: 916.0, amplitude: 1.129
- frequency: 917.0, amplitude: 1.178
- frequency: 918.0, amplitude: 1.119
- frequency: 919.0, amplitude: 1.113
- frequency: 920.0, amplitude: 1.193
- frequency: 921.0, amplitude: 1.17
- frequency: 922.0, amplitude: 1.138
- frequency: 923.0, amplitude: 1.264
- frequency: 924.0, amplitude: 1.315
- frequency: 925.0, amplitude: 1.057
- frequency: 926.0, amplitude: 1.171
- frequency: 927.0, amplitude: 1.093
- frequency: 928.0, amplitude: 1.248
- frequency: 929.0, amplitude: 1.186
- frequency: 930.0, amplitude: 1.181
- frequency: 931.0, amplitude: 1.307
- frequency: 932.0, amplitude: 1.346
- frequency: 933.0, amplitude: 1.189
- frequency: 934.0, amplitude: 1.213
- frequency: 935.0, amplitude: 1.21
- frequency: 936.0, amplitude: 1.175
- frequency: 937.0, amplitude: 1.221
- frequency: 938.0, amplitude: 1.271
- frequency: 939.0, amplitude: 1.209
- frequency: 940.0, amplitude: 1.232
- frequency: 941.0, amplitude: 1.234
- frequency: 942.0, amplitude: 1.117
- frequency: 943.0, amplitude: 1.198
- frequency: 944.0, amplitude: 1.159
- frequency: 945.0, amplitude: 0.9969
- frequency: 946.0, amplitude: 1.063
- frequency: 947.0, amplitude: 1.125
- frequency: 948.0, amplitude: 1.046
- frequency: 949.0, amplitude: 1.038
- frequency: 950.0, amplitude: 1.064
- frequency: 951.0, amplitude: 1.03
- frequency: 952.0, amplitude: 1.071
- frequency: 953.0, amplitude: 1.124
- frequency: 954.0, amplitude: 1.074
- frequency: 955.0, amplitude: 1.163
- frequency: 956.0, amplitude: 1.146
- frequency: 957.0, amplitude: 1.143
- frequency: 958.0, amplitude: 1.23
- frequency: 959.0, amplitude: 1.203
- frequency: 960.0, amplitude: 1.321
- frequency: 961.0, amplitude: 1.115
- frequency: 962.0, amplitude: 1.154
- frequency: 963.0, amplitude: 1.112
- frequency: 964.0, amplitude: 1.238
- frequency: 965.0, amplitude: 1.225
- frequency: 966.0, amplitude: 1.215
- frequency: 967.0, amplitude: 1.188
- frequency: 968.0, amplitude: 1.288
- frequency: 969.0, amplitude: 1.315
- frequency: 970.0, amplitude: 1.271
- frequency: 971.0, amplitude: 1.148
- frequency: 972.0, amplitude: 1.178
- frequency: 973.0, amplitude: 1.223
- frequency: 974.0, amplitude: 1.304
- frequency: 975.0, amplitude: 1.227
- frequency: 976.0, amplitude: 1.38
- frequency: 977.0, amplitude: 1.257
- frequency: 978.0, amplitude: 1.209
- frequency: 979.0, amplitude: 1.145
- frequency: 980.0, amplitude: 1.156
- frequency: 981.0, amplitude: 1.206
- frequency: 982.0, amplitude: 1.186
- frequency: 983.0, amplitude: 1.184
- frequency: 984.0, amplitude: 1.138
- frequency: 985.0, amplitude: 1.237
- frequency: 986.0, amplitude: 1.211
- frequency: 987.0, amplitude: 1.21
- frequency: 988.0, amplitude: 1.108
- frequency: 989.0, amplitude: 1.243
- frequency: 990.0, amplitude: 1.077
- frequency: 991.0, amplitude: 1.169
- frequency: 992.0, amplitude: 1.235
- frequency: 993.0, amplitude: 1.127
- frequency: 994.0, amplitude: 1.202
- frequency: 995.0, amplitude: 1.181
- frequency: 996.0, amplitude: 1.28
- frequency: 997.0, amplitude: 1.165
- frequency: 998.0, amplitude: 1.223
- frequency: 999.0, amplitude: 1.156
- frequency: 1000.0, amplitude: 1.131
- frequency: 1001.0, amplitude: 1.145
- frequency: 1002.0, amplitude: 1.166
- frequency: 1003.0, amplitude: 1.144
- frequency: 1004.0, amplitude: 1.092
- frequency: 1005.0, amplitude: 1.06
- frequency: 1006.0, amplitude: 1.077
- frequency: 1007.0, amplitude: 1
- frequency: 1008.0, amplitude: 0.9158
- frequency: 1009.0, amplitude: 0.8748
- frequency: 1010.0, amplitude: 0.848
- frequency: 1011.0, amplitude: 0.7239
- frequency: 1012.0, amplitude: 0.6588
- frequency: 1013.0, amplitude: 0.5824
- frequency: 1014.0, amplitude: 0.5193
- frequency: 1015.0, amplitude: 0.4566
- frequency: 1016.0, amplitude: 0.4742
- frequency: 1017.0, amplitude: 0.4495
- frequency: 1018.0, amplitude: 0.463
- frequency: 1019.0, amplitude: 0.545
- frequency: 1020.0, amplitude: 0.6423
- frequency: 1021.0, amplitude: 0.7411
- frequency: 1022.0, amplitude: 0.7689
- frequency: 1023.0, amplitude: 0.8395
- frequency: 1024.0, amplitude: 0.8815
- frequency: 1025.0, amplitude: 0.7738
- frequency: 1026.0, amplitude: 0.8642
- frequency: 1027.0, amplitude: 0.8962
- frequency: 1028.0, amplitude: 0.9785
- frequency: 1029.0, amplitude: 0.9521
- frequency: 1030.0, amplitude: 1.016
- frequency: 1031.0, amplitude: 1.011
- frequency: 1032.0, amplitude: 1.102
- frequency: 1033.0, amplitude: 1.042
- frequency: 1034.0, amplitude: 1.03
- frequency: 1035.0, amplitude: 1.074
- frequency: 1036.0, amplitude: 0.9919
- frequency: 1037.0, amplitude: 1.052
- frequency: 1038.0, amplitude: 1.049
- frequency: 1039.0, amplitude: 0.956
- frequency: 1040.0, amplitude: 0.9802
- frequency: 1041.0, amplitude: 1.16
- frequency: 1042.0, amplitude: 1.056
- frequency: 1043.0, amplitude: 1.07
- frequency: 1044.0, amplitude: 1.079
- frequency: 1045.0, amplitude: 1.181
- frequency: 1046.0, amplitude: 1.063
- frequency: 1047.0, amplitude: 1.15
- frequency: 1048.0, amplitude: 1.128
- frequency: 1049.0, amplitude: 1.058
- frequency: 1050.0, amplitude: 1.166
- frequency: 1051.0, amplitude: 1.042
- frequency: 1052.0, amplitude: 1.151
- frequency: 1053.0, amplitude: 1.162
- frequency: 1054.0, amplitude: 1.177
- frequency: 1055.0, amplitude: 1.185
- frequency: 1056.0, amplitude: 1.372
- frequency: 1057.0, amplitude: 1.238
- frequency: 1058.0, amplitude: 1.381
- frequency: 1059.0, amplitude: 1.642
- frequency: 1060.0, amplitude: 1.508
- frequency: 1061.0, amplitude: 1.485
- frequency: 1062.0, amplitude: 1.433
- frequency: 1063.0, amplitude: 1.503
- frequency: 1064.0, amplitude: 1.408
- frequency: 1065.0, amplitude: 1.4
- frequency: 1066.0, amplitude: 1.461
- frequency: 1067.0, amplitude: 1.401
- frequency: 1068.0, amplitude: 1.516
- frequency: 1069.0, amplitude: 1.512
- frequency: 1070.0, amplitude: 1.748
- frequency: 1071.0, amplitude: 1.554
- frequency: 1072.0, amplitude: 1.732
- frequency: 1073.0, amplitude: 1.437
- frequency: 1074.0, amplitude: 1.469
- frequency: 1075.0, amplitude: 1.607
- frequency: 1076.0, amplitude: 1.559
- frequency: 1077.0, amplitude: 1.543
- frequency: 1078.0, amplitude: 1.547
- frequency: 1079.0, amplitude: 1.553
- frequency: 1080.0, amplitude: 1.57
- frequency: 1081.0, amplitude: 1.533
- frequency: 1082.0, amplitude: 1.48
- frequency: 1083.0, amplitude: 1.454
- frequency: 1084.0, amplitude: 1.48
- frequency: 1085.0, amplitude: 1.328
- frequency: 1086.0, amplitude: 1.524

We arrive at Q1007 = 1.04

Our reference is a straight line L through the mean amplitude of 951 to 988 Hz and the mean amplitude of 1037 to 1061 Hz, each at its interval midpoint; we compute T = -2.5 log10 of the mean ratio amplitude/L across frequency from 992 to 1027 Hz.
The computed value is 0.31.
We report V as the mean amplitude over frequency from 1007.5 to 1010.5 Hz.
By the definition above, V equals 0.88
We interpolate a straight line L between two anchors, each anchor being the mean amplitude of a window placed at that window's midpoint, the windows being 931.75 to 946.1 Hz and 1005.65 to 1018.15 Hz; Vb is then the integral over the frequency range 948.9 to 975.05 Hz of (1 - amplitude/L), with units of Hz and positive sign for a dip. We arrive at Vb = -3.8 Hz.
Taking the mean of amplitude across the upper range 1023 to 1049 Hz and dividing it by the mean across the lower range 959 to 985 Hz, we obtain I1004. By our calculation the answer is 0.84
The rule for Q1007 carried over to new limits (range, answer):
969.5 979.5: 1.23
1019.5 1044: 0.958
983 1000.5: 1.18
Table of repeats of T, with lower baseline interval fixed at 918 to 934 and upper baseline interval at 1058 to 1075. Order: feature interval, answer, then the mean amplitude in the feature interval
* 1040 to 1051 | 0.309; 1.1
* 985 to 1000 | 0.138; 1.18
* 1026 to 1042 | 0.378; 1.02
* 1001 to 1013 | 0.401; 0.952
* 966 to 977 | 0.041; 1.25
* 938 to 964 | 0.102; 1.14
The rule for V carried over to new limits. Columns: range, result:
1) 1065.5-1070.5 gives 1.53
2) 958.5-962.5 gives 1.2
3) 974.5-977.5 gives 1.29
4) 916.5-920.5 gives 1.15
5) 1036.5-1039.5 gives 1.02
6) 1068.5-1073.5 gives 1.6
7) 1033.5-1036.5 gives 1.03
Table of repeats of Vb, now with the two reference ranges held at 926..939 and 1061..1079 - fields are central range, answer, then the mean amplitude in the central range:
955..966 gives 0.78 Hz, 1.19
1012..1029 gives 8.73 Hz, 0.687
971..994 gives 2.21 Hz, 1.2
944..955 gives 1.60 Hz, 1.07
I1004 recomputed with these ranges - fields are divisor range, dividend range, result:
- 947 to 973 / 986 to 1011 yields 0.95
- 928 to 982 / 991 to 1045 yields 0.80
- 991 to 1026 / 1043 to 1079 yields 1.52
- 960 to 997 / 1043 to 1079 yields 1.14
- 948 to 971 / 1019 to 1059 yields 0.89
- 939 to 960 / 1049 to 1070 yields 1.20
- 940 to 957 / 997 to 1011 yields 0.95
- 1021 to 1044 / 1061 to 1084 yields 1.55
